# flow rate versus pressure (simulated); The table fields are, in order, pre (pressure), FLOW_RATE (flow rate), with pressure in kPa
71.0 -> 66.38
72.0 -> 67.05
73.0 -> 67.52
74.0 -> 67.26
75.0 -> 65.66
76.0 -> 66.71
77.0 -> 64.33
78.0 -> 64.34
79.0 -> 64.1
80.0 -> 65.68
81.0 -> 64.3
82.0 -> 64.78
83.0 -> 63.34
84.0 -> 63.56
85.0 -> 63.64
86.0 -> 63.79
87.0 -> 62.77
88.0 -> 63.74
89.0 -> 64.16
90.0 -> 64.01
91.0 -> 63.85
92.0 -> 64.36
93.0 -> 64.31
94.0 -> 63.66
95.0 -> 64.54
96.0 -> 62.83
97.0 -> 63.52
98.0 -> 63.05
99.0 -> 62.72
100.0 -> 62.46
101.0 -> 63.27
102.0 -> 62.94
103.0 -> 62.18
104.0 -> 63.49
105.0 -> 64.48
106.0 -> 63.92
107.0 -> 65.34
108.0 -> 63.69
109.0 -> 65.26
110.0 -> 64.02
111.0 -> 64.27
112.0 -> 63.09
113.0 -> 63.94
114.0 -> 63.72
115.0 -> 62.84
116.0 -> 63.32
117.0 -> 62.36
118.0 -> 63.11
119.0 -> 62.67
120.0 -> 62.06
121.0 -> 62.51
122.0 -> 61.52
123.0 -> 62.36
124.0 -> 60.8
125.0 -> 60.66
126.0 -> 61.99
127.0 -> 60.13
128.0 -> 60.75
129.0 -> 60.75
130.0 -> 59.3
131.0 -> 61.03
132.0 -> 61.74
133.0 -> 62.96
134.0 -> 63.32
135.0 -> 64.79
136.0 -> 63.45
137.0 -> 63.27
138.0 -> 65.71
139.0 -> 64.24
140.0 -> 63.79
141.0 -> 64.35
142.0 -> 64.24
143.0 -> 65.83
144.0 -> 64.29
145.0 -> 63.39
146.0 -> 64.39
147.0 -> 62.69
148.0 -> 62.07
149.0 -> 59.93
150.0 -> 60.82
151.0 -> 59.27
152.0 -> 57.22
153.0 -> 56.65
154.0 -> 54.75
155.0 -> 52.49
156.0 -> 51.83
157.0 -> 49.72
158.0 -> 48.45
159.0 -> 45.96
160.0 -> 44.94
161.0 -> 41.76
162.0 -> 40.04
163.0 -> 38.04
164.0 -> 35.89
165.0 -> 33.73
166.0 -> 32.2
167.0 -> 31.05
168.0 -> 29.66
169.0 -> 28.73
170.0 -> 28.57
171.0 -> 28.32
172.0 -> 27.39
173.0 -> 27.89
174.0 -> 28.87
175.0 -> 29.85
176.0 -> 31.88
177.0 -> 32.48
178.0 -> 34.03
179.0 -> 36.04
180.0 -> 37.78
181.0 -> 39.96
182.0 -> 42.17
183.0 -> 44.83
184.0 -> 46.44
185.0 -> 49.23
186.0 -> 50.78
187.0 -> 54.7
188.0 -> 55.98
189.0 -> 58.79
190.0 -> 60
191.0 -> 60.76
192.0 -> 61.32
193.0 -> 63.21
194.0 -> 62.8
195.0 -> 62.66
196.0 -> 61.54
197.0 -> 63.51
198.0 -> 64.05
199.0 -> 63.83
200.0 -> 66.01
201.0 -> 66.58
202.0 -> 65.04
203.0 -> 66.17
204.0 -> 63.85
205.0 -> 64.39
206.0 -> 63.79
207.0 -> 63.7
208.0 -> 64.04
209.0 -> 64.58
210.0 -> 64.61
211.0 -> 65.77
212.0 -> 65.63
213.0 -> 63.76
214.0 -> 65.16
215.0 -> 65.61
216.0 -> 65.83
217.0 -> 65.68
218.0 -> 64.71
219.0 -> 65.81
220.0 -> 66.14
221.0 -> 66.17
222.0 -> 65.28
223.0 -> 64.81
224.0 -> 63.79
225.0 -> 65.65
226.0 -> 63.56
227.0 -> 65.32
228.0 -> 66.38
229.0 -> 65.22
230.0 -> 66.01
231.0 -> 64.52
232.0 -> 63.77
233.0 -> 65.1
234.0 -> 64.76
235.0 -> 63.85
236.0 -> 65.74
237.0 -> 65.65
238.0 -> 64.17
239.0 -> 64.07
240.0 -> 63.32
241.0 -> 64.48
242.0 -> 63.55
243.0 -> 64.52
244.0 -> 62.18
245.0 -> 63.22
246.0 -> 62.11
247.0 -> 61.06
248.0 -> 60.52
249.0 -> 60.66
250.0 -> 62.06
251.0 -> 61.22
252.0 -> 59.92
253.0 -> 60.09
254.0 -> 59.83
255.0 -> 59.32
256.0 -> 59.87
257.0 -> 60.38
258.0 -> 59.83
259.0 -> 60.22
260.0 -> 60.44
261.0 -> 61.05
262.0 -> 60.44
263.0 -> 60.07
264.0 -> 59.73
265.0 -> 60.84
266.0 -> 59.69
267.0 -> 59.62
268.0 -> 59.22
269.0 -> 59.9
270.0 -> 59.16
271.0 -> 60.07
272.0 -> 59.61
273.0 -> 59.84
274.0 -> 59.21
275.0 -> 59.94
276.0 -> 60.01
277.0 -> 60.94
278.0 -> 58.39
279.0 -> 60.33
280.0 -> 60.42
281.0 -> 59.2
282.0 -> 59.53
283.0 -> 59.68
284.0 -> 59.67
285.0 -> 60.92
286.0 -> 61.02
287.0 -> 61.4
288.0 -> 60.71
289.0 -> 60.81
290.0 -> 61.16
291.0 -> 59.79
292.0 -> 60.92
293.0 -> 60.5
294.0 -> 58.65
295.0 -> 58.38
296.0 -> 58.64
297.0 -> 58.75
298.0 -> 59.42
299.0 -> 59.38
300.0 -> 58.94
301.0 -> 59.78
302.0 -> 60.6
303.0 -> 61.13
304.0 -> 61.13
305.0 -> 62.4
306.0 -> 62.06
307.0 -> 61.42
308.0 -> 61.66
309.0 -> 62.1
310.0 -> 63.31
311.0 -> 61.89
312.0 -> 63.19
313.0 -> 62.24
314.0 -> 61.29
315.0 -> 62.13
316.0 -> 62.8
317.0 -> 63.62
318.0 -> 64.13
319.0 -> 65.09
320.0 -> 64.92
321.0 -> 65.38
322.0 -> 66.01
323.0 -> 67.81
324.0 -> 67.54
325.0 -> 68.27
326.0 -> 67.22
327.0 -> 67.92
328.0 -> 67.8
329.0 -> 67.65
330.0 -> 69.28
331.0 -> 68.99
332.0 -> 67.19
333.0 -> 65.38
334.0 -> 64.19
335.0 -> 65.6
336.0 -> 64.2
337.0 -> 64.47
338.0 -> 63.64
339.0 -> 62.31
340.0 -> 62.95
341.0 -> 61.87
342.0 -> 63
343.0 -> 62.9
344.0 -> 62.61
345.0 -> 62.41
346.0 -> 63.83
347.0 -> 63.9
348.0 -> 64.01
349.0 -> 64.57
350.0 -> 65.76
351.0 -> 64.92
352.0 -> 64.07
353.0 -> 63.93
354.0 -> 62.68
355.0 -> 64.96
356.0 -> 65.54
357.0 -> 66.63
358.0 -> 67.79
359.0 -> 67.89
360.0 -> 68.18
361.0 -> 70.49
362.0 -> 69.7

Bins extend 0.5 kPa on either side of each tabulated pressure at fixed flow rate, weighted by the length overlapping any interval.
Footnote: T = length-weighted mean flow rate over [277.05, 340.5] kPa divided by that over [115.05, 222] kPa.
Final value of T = 1.13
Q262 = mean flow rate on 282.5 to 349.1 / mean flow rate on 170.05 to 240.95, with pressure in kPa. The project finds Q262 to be 1.1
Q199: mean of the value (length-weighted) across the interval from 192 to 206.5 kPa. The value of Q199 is 64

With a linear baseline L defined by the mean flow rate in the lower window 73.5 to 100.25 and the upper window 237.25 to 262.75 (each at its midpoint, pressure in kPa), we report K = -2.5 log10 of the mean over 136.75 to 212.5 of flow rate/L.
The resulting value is 0.20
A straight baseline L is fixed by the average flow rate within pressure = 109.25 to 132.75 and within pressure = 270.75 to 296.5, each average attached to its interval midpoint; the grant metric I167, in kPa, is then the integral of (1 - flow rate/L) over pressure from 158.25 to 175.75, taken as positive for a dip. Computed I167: 7.9 kPa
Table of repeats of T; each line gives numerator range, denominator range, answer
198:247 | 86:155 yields 1.03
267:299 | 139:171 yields 1.20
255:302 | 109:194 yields 1.13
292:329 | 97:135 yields 1.00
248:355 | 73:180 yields 1.09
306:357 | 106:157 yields 1.04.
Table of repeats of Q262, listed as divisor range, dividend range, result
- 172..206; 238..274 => 1.18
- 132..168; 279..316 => 1.11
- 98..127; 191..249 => 1.02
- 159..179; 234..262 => 1.86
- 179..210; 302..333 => 1.11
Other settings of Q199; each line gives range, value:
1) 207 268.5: 63.1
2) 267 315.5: 60.4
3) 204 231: 65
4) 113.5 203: 53.5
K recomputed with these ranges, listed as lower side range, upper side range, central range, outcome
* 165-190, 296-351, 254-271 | -0.134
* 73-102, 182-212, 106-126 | 0.003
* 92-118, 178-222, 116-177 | 0.178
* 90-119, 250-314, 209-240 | -0.063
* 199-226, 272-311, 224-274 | 0.014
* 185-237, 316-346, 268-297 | 0.081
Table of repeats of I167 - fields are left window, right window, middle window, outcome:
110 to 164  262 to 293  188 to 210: -1.3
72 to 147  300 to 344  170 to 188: 7.3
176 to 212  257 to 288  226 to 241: -1.7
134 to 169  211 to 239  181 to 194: 1.2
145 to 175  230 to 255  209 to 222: -2.0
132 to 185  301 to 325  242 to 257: -1.1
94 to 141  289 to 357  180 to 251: 1.3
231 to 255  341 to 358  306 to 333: -0.5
